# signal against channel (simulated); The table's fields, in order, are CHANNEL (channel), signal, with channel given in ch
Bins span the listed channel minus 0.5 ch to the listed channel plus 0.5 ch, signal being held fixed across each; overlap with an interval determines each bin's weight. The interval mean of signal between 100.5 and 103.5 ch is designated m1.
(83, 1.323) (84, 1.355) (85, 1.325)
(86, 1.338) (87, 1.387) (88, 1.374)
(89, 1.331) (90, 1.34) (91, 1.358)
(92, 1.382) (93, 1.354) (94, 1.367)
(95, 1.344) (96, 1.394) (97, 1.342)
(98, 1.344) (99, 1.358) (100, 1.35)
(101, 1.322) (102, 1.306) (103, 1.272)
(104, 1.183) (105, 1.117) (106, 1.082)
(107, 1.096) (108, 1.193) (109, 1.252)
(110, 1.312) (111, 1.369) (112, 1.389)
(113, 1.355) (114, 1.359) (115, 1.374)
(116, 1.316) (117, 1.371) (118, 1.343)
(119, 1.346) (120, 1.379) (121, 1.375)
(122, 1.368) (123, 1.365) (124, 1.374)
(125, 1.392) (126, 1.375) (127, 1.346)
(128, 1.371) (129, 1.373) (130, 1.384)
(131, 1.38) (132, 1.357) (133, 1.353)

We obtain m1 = 1.3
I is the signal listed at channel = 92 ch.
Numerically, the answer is 1.382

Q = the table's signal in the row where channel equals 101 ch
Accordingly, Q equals 1.322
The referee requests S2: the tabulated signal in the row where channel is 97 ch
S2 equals 1.342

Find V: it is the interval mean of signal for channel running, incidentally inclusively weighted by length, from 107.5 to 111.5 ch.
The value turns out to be 1.28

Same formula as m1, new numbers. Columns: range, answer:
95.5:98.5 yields 1.36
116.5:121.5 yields 1.36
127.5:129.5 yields 1.37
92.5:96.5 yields 1.36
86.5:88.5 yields 1.38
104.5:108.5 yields 1.12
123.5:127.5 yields 1.37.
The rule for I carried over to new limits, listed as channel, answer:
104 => 1.183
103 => 1.272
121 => 1.375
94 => 1.367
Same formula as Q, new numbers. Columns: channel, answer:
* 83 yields 1.323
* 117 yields 1.371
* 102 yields 1.306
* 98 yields 1.344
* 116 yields 1.316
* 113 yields 1.355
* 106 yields 1.082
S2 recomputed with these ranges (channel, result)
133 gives 1.353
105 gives 1.117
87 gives 1.387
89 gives 1.331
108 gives 1.193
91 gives 1.358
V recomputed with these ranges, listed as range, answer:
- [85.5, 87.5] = 1.36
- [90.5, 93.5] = 1.36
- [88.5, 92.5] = 1.35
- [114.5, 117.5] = 1.35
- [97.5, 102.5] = 1.34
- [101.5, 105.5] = 1.22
